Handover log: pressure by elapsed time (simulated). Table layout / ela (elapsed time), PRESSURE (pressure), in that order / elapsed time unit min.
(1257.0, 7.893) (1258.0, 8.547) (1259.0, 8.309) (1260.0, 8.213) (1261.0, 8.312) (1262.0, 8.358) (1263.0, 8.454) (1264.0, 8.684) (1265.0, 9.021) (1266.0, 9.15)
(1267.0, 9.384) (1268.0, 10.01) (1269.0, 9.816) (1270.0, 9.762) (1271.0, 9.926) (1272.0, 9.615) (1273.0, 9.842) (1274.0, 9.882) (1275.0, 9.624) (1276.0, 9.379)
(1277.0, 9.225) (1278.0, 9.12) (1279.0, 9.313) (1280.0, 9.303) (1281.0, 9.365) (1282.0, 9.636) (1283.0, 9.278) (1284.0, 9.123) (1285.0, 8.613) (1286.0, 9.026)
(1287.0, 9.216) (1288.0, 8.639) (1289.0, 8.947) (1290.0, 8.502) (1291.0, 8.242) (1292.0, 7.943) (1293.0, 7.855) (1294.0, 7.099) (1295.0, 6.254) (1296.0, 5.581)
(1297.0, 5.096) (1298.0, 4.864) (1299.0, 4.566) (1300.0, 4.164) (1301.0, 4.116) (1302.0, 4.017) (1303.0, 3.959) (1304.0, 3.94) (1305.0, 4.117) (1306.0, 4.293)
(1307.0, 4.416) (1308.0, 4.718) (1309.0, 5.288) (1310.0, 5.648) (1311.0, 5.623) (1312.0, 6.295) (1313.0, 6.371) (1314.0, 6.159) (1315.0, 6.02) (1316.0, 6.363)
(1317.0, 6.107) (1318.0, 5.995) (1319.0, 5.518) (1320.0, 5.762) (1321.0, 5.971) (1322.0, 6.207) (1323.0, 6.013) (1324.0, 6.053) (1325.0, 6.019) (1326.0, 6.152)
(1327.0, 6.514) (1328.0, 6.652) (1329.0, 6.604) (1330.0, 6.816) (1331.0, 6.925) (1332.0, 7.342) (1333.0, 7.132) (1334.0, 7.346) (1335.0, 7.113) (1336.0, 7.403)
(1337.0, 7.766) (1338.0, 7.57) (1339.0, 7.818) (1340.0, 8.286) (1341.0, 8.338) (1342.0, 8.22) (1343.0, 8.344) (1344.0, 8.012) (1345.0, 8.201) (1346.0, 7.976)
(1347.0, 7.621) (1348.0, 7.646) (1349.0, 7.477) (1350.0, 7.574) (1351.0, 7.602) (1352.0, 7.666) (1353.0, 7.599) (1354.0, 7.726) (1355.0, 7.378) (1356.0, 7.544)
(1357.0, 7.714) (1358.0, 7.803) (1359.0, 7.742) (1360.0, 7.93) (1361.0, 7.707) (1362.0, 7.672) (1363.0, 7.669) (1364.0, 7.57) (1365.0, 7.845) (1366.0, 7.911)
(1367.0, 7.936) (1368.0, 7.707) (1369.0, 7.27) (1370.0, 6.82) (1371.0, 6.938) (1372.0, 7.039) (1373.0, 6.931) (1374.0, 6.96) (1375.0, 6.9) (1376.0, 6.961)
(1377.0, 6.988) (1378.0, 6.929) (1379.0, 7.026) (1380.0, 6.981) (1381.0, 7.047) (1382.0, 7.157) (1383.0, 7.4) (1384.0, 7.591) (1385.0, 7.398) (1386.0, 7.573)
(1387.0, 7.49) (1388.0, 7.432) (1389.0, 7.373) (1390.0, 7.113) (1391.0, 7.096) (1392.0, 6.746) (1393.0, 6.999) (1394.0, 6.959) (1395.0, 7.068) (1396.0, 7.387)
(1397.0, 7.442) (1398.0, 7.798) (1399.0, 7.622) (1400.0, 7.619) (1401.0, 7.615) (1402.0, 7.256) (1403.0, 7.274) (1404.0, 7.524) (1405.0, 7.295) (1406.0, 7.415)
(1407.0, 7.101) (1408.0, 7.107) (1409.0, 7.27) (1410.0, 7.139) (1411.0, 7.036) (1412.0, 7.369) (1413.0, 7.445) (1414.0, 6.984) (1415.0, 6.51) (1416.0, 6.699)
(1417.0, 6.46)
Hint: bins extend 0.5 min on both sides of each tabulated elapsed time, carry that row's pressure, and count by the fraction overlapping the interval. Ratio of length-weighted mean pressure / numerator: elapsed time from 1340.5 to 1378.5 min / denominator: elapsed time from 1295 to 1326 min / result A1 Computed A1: 1.42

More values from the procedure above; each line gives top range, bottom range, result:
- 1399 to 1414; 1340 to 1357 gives 0.94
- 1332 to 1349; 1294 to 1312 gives 1.60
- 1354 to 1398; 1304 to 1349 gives 1.11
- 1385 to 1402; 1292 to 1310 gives 1.45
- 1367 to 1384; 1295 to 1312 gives 1.50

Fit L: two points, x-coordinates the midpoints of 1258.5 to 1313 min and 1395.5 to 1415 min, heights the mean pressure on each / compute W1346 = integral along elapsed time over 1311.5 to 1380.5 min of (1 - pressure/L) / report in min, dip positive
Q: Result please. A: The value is 2.8 min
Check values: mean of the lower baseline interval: 7.6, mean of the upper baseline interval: 7.33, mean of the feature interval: 7.16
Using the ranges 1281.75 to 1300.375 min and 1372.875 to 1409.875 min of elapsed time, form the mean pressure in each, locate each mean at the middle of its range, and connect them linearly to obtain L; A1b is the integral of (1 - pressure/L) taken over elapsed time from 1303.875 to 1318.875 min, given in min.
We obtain 4.0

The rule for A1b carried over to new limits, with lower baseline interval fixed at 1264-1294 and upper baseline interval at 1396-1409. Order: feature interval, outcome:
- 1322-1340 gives 3.2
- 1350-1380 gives 2.0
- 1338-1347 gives 0.2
